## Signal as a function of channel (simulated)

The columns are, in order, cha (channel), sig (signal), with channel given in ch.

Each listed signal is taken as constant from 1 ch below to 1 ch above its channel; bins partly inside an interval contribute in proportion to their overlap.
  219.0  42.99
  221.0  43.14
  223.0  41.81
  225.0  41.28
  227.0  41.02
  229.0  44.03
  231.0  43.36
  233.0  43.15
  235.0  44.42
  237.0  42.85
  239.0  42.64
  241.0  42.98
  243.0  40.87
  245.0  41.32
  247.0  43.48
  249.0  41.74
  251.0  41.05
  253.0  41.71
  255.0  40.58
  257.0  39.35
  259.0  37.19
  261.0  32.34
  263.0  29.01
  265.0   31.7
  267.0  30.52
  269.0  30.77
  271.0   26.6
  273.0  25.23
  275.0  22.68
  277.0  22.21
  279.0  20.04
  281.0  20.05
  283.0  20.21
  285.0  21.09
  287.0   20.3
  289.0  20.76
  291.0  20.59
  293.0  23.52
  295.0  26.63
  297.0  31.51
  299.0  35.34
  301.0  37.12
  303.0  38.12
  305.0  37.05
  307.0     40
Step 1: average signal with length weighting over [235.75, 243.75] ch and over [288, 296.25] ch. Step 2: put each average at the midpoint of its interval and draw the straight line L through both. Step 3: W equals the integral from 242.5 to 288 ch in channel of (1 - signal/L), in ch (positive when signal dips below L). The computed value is 3.3 ch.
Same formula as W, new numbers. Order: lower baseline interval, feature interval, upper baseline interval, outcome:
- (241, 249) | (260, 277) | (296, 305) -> 4.81 ch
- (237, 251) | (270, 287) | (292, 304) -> 6.46 ch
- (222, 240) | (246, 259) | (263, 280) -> -2.67 ch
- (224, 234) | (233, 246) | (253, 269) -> -0.84 ch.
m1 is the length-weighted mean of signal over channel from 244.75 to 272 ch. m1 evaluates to 36.1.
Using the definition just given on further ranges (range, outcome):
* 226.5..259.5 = 42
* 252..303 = 28.5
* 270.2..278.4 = 23.9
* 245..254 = 41.9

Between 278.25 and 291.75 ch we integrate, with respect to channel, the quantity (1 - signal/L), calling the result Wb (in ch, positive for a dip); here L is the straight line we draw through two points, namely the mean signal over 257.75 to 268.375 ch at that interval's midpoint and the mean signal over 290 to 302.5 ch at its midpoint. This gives 4.4 ch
